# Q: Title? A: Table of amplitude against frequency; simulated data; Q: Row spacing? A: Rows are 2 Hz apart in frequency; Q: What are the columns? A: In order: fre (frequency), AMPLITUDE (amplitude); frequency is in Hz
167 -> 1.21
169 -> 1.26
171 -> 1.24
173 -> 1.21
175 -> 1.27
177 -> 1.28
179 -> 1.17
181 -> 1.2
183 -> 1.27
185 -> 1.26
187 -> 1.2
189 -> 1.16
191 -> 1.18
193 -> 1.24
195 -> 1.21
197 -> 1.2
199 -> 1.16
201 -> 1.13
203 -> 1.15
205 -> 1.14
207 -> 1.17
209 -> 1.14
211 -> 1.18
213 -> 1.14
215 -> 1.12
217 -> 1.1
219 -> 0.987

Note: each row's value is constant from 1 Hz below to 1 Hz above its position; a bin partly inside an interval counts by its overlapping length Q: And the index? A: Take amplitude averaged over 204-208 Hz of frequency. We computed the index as 1.15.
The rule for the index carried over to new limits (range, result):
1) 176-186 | 1.24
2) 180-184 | 1.23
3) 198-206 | 1.15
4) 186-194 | 1.19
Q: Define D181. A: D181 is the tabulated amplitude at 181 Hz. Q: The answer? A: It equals 1.2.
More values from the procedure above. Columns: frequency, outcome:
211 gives 1.18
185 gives 1.26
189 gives 1.16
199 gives 1.16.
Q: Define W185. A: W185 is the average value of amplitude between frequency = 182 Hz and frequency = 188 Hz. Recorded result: 1.24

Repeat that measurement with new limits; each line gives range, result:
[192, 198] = 1.22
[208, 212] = 1.16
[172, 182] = 1.23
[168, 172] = 1.25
